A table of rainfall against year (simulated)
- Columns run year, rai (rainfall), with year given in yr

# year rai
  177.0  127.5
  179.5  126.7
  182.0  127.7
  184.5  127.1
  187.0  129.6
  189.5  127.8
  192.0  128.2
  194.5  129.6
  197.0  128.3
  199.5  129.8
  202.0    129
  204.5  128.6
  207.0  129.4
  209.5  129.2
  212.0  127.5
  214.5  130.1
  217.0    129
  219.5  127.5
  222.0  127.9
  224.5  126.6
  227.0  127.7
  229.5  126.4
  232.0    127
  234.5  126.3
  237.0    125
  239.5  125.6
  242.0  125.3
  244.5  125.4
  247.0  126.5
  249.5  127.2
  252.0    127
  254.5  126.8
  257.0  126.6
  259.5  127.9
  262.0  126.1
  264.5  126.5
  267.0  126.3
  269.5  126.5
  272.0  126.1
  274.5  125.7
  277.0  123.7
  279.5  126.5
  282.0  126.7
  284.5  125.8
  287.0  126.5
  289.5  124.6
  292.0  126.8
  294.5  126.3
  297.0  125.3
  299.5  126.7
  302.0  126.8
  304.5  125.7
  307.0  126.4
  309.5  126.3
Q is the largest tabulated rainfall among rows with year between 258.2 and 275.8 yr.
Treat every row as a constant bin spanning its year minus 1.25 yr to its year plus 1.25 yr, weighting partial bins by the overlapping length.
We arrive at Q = 127.9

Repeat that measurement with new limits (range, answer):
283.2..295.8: 126.8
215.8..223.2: 129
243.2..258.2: 127.2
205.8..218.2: 130.1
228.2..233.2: 127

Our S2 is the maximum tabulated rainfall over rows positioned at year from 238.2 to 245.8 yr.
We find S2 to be 125.6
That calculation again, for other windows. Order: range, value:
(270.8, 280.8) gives 126.5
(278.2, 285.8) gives 126.7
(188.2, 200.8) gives 129.8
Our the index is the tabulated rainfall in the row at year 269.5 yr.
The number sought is 126.5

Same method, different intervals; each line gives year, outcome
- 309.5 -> 126.3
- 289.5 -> 124.6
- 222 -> 127.9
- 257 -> 126.6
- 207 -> 129.4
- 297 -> 125.3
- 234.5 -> 126.3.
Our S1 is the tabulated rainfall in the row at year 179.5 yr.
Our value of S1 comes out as 126.7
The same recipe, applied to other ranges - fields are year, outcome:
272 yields 126.1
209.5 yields 129.2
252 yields 127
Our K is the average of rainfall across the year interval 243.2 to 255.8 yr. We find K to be 127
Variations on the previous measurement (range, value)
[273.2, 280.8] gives 125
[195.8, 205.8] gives 129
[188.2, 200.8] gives 129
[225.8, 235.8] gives 127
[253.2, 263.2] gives 127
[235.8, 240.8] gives 125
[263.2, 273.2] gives 126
